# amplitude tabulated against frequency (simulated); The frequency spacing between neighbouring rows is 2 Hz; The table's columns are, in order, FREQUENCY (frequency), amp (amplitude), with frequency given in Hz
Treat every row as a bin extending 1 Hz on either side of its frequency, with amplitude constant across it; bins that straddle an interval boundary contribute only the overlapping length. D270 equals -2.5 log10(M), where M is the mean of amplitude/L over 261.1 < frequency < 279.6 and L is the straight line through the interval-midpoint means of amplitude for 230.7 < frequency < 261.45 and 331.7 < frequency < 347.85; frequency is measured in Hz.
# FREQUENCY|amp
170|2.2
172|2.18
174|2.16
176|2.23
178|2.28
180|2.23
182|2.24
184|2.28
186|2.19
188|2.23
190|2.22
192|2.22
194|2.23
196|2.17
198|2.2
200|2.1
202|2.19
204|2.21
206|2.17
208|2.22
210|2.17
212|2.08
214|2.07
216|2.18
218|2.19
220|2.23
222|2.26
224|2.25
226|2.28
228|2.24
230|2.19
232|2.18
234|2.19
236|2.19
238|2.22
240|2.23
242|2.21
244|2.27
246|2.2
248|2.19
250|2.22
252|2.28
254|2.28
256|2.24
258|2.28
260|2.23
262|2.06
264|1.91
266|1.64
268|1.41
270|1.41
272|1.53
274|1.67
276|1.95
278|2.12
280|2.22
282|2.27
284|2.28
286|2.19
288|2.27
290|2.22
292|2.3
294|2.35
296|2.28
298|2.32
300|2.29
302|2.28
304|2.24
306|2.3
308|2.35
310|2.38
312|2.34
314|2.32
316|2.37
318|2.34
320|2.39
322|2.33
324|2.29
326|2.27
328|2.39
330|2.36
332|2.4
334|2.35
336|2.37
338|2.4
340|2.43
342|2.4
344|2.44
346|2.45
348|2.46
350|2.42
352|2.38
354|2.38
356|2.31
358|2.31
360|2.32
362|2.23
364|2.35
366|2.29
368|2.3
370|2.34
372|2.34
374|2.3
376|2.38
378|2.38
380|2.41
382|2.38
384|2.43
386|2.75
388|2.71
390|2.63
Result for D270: 0.28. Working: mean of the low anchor 2.22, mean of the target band 1.76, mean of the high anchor 2.41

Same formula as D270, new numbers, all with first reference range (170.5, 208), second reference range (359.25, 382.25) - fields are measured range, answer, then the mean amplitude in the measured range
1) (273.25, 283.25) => 0.10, 2.06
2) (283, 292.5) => 0.01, 2.25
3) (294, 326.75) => -0.01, 2.32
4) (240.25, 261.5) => 0.01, 2.24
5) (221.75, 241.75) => 0.01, 2.22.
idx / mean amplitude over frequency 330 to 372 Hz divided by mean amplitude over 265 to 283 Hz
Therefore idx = 1.31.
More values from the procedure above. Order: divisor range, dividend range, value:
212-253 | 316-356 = 1.08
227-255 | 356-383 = 1.05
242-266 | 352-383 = 1.07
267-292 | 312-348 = 1.20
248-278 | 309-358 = 1.22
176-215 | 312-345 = 1.08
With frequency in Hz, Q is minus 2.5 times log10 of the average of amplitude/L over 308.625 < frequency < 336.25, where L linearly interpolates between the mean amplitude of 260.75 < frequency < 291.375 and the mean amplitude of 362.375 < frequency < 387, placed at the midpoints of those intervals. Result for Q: -0.09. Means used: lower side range 1.95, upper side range 2.38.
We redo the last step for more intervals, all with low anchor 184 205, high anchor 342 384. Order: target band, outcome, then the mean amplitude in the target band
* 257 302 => 0.11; 2.06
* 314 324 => -0.01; 2.35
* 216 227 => -0.01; 2.24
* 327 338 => -0.02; 2.38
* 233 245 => 0.01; 2.22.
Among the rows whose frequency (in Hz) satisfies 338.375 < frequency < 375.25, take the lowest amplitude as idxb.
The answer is 2.23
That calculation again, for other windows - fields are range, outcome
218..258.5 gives 2.18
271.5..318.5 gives 1.53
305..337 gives 2.27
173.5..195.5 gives 2.16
